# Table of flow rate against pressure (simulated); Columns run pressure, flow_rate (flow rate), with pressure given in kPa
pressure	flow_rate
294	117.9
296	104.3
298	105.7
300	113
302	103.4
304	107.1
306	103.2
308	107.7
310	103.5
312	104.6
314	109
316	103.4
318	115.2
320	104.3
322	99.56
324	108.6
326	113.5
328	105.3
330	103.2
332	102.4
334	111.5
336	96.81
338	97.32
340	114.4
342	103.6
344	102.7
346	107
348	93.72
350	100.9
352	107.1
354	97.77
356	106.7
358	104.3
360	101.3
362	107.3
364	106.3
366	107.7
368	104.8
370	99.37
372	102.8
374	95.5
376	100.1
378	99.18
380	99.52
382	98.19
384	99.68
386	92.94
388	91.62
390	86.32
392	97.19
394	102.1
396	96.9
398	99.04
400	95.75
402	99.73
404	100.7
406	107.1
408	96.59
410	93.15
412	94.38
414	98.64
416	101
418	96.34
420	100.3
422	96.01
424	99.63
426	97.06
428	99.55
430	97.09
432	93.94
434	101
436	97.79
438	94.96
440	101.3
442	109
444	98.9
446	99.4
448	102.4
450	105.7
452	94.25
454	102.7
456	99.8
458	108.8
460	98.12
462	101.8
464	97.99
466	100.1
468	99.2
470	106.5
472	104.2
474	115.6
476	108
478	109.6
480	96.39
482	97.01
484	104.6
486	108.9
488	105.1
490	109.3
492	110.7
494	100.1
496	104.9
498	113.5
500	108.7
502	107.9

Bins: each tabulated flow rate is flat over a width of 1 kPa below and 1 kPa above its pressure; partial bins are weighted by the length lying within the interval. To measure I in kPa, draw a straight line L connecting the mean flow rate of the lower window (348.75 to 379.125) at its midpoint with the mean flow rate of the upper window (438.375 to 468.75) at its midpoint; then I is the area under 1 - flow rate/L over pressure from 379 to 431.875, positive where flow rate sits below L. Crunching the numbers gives 2.32 kPa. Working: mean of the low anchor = 103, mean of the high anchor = 101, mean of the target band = 97.5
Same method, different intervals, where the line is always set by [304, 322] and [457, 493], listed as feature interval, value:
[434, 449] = 0.6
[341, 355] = 0.5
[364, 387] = 1.1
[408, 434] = 1.9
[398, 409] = 0.6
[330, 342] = 0.2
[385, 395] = 1.1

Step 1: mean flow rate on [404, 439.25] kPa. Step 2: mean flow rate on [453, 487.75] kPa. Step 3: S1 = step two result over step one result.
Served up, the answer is 1.06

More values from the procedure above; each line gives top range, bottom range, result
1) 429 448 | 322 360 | 0.96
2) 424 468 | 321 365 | 0.96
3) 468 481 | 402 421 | 1.07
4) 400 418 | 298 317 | 0.93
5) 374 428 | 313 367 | 0.93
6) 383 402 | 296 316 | 0.90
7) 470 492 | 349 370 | 1.02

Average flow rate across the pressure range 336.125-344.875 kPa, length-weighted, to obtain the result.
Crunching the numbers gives 104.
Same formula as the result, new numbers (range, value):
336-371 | 103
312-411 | 102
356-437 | 99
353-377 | 103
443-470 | 101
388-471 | 99.1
